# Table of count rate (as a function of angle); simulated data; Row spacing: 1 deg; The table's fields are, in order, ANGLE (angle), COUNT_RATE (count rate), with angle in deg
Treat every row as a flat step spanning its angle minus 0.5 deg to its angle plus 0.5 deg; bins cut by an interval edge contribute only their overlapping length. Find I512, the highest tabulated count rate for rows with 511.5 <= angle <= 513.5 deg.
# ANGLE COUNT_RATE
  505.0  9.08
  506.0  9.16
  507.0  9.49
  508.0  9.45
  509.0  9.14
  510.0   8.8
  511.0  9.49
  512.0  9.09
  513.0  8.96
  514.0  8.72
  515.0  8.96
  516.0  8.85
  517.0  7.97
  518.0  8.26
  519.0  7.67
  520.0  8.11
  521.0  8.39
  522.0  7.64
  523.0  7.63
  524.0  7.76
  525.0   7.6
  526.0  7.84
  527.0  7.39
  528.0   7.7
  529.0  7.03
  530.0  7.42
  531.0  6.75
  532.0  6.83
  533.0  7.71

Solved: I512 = 9.09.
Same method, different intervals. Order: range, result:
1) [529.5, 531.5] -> 7.42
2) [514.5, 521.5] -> 8.96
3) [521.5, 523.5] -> 7.64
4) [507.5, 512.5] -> 9.49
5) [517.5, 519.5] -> 8.26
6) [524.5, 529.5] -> 7.84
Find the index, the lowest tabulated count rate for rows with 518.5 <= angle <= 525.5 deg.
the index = 7.6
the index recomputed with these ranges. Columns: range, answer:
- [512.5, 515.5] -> 8.72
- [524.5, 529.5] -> 7.03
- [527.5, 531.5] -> 6.75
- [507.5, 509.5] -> 9.14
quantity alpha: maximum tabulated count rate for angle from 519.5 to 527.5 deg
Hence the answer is 8.39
